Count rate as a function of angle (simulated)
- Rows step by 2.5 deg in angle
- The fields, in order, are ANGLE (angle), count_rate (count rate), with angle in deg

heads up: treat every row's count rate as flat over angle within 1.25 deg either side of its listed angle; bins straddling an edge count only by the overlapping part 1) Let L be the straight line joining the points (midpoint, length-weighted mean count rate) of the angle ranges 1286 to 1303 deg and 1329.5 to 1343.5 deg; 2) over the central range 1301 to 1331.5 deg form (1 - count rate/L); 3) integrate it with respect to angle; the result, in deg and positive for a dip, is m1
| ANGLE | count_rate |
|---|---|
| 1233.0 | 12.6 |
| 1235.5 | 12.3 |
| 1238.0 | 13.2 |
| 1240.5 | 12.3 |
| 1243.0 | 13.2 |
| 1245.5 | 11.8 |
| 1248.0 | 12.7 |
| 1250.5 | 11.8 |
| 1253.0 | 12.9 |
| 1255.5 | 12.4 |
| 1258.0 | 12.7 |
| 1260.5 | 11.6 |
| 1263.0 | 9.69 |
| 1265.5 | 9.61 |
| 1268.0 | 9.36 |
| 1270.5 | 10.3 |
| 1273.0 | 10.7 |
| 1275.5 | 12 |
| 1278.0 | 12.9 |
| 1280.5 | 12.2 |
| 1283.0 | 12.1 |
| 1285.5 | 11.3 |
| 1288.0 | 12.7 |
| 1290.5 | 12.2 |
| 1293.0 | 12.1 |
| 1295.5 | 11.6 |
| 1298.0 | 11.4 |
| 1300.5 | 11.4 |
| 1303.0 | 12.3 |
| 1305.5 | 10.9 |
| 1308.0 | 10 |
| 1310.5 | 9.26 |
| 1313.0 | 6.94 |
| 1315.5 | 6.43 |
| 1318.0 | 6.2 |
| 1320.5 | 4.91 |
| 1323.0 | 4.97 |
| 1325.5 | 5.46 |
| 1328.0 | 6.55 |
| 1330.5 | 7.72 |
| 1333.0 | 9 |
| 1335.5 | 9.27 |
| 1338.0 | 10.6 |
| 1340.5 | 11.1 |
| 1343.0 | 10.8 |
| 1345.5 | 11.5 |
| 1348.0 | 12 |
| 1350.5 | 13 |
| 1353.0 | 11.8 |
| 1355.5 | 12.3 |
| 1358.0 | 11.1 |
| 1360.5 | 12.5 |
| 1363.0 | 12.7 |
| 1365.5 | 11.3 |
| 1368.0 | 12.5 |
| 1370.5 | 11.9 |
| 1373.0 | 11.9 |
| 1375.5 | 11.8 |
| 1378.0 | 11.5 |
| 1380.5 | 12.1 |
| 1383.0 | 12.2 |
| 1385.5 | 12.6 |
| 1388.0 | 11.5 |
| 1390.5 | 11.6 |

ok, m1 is 8.8 deg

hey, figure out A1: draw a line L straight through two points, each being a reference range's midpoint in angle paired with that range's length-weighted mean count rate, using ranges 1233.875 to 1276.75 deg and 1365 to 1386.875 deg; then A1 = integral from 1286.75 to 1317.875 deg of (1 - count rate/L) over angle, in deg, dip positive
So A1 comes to 3.6 deg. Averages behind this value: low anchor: 11.7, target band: 10.4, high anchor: 12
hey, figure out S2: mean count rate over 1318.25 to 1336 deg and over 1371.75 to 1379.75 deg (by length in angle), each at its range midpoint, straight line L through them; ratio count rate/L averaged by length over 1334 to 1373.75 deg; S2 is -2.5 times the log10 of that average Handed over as -0.23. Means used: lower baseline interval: 6.7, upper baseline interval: 11.8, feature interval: 11.6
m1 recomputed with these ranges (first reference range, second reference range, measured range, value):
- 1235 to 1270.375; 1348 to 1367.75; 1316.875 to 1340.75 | 9.11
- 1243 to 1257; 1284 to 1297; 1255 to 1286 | 2.32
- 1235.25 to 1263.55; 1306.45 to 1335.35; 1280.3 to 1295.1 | -3.94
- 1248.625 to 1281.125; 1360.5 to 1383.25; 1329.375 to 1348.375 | 2.64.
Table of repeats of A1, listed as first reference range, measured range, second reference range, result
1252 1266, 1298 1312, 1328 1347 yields -0.3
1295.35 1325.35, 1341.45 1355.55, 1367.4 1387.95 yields -1.7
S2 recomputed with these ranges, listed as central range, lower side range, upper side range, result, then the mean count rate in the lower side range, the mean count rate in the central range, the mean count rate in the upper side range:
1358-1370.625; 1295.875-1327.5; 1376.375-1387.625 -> -0.09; 8.39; 12.1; 12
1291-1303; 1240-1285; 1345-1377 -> 0.01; 11.7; 11.7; 12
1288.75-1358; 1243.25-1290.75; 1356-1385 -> 0.21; 11.7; 9.74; 12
